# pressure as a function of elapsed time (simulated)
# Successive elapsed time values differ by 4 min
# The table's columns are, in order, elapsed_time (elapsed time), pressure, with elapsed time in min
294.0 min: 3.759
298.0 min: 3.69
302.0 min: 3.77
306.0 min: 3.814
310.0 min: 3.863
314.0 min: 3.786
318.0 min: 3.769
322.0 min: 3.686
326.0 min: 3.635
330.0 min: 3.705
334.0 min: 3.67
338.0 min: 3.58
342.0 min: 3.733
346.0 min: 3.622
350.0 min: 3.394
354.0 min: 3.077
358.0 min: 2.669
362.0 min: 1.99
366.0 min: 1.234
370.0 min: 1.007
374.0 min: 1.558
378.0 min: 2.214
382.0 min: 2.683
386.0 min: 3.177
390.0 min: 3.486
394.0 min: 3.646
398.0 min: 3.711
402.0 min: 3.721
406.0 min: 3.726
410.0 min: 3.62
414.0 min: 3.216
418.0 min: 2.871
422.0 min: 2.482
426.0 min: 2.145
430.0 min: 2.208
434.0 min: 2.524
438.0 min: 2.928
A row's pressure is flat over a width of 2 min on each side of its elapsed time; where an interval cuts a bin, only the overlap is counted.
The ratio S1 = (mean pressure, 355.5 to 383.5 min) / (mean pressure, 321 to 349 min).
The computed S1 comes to 0.5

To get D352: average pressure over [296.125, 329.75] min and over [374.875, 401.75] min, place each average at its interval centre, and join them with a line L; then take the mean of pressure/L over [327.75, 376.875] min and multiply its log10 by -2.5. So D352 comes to 0.24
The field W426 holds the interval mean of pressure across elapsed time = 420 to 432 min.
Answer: 2.28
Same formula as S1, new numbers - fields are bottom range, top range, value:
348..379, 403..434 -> 1.35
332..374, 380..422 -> 1.22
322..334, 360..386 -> 0.51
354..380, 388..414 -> 1.93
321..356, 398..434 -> 0.85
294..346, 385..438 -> 0.84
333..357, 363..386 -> 0.54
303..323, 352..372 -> 0.53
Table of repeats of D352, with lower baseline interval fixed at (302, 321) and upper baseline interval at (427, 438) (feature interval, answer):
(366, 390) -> 0.362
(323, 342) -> -0.029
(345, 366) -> 0.204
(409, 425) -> -0.127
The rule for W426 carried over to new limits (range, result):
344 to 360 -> 3.19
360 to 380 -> 1.6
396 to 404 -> 3.72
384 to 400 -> 3.5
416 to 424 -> 2.68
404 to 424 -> 3.18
